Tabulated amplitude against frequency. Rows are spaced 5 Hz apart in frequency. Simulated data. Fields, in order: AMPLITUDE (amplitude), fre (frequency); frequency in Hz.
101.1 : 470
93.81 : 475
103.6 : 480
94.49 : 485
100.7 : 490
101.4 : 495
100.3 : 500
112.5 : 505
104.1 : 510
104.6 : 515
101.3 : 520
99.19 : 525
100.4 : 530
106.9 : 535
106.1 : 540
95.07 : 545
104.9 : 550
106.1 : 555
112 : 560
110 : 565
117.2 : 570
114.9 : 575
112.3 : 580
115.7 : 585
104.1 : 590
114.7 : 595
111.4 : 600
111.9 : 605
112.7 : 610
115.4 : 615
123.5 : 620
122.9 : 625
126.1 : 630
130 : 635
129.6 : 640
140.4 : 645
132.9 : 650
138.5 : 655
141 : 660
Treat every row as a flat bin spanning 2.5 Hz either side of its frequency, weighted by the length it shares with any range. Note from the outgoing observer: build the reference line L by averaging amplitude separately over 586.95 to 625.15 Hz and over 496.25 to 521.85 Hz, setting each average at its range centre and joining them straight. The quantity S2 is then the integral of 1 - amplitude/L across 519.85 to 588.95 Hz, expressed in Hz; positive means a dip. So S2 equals 1.0 Hz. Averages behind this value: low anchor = 104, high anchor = 114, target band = 107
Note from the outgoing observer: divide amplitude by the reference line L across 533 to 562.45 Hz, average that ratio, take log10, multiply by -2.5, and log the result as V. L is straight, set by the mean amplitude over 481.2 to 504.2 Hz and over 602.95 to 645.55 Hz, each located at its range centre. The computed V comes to 0.05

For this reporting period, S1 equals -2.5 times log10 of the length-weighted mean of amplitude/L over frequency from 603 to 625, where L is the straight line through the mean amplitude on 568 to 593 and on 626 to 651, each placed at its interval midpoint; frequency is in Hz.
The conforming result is 0.06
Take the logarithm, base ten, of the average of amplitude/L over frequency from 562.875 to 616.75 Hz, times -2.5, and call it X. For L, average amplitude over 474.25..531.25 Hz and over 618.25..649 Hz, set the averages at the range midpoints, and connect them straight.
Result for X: 0.07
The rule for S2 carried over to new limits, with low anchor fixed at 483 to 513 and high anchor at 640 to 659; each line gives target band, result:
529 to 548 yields 1.6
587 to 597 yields 1.1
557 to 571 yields 0.6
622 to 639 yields 0.7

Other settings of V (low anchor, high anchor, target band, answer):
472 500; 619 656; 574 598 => 0.07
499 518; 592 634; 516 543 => 0.05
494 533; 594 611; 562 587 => -0.04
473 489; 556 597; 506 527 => 0.00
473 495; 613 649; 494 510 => -0.03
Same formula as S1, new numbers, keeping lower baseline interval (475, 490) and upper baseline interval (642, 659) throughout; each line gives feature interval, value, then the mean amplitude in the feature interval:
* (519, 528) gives 0.08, 100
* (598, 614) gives 0.13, 112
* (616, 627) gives 0.07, 122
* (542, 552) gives 0.14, 100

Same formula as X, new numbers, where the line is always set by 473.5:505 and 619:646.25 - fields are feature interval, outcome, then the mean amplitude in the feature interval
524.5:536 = 0.07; 102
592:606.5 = 0.09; 112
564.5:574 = 0.01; 115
